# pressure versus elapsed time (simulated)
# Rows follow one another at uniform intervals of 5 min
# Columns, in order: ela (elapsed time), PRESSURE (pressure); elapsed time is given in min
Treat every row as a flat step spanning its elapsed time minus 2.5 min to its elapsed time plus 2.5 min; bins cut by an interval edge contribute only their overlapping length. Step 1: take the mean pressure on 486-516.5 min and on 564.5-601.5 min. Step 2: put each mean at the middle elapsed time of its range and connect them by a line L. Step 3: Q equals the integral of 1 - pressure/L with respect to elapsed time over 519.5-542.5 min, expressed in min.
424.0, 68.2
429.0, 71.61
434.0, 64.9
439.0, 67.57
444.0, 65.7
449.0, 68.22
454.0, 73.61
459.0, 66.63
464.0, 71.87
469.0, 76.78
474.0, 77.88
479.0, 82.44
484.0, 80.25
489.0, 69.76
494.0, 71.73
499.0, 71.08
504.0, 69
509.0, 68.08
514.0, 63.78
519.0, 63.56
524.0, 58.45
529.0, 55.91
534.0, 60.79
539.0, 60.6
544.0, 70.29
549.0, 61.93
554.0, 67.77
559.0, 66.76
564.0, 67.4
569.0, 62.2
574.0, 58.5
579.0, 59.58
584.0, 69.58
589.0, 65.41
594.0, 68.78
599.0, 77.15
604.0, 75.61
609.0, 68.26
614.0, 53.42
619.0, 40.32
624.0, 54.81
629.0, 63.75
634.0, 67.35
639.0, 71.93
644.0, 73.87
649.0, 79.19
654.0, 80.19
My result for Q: 2.7 min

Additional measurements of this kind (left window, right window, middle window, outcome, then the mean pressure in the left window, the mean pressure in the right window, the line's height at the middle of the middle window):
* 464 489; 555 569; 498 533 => 4.2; 77.6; 66.3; 72.5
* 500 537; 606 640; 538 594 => -3.0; 63.1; 59.7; 61.5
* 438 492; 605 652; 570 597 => 0.9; 72.9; 64.2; 66.6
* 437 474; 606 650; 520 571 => 2.7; 70.6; 63.3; 66.8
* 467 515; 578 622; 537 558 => 1.0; 73.3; 64.3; 68.6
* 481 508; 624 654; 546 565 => 1.5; 72.3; 70.6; 71.6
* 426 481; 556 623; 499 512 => -0.1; 71.4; 63.9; 68.6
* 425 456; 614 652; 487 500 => -0.7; 68.5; 63.9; 67.2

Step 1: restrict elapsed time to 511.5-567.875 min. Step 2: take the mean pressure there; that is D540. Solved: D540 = 63.4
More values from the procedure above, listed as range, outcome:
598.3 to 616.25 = 68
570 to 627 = 62.8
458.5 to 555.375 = 68.5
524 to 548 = 61.5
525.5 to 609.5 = 65.5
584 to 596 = 67.5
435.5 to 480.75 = 72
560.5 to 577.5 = 62.8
